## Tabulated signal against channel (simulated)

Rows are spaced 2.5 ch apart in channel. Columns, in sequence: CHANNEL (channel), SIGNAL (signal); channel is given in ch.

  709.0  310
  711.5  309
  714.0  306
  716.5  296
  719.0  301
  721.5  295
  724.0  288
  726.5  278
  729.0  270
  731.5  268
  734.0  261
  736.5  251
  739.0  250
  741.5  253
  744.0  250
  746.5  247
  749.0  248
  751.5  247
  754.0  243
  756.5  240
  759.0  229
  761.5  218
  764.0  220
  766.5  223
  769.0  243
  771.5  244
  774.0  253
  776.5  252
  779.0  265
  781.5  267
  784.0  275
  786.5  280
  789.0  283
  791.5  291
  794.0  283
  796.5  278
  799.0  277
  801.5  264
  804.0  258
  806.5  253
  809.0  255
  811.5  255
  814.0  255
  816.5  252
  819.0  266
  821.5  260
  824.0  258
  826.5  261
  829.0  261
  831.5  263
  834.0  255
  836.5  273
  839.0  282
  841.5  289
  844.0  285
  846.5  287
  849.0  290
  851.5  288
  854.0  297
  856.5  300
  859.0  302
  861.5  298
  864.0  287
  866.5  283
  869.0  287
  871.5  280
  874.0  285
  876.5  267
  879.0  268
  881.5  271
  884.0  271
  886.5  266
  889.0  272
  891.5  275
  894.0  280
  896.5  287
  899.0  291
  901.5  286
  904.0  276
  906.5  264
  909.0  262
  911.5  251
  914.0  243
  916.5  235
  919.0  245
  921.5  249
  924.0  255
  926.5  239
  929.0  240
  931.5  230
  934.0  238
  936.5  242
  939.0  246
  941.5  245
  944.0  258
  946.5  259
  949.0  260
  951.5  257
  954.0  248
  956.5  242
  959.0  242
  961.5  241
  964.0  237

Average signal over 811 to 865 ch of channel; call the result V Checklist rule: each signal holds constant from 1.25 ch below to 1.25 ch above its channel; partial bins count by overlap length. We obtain 276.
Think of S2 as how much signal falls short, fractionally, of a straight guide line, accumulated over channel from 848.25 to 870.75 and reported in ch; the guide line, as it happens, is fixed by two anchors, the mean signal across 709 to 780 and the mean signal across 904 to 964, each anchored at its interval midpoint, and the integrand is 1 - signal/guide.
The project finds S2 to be -3.54 ch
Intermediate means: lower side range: 260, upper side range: 248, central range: 292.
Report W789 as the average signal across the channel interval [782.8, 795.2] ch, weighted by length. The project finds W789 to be 282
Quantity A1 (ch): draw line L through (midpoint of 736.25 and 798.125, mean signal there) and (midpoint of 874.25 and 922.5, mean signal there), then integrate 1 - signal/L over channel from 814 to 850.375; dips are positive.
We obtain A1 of -1.3 ch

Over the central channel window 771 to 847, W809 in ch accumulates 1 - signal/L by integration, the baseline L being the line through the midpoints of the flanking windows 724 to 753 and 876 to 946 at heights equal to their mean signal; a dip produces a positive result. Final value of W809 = -2.6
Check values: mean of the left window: 258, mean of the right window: 259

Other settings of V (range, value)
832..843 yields 274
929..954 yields 248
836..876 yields 288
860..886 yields 280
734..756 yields 249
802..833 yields 258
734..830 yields 256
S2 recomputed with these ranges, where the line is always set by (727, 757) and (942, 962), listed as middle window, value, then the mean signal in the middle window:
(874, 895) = -1.7 ch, 272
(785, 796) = -1.3 ch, 284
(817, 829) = -0.4 ch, 261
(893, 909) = -1.8 ch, 279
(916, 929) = 0.3 ch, 245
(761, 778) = 1.0 ch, 237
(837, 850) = -1.7 ch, 286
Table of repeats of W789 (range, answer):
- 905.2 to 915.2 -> 255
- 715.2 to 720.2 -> 299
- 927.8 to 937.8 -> 238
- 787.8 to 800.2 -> 282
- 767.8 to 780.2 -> 251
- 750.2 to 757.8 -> 243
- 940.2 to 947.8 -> 254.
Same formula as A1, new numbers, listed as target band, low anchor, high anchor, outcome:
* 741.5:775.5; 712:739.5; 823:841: 4.47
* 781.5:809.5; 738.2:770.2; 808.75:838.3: -2.36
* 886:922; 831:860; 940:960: 0.05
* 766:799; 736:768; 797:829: -2.09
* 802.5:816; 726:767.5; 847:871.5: 0.81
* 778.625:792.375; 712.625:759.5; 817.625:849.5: -0.47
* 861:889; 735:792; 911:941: -3.72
